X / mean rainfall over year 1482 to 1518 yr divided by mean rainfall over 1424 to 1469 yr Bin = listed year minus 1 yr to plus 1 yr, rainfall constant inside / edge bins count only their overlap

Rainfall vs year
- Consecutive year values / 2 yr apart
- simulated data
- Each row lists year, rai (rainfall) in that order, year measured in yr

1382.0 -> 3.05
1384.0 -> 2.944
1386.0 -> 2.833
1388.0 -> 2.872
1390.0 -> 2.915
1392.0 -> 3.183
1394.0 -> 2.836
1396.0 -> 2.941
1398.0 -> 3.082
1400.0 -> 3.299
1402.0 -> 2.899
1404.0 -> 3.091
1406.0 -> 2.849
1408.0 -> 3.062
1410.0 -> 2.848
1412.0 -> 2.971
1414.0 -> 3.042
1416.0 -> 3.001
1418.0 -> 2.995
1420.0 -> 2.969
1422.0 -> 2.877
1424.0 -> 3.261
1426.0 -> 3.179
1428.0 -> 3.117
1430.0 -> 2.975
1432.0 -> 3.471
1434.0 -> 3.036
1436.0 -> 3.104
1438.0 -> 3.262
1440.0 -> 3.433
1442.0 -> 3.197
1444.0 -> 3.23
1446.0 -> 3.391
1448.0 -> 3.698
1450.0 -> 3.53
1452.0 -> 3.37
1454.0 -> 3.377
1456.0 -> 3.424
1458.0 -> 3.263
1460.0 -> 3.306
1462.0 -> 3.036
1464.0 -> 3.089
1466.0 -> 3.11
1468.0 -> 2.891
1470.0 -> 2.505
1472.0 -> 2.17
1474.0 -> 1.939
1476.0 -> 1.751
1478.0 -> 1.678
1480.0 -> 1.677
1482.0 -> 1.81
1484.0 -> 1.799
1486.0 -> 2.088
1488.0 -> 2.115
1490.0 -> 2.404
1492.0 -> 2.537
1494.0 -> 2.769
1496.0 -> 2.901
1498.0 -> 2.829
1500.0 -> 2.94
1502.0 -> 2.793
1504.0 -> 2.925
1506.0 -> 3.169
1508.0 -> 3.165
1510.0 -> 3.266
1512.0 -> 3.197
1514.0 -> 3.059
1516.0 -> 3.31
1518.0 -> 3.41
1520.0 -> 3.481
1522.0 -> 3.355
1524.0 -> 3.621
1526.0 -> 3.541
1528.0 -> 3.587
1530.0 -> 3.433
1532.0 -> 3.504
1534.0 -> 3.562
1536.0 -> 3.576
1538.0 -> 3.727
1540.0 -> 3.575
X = 0.85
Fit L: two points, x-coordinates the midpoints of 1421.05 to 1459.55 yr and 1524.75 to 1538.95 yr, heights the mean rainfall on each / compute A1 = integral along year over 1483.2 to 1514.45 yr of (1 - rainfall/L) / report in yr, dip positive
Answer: 6.4 yr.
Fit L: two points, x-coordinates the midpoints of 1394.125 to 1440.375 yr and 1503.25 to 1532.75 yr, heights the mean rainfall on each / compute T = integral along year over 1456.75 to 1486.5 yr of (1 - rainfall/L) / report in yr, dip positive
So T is 7.3 yr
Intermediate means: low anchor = 3.07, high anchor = 3.34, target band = 2.42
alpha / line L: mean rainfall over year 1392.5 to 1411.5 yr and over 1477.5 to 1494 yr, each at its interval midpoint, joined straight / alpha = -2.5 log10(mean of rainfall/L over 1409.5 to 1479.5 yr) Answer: -0.190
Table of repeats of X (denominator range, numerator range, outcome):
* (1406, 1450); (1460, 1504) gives 0.78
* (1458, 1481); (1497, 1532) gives 1.30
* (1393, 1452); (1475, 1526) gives 0.87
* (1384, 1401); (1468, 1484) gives 0.66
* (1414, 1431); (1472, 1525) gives 0.88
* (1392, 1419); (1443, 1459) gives 1.14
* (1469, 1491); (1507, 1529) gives 1.69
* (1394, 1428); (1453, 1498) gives 0.84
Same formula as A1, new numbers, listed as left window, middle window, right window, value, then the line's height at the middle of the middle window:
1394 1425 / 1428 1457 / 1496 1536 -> -2.1 yr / 3.09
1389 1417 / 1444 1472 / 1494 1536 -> -0.6 yr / 3.12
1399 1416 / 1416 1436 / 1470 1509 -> -1.6 yr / 2.87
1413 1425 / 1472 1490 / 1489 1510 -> 6.2 yr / 2.9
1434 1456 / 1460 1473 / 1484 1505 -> 0.8 yr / 3.02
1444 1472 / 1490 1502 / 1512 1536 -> 2.1 yr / 3.33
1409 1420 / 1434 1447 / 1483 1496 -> -2.4 yr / 2.75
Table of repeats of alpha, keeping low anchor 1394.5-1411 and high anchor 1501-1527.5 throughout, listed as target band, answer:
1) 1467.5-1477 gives 0.385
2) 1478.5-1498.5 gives 0.377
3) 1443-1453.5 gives -0.110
